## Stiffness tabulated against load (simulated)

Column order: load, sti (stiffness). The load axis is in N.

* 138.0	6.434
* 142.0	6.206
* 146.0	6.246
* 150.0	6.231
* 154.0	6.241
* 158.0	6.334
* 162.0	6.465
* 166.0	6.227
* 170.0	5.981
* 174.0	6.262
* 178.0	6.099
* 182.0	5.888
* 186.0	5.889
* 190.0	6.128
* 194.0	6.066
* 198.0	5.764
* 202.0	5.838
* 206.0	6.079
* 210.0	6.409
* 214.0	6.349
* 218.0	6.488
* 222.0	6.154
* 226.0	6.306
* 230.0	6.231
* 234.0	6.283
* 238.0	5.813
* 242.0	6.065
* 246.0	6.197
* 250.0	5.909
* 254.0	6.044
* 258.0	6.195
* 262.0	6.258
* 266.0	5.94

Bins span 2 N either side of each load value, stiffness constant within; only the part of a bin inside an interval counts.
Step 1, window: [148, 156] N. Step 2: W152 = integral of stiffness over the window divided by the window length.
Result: 6.24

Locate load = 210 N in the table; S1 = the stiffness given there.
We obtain 6.409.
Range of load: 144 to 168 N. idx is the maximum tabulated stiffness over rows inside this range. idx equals 6.465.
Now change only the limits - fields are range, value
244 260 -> 6.197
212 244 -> 6.488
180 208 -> 6.128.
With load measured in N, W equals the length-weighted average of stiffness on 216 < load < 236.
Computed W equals 6.29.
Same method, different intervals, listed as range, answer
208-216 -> 6.38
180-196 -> 5.99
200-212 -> 6.11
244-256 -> 6.05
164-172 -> 6.1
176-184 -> 5.99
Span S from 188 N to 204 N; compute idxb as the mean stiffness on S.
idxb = 5.95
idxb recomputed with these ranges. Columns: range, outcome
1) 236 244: 5.94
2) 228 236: 6.26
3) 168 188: 6.02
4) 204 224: 6.3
